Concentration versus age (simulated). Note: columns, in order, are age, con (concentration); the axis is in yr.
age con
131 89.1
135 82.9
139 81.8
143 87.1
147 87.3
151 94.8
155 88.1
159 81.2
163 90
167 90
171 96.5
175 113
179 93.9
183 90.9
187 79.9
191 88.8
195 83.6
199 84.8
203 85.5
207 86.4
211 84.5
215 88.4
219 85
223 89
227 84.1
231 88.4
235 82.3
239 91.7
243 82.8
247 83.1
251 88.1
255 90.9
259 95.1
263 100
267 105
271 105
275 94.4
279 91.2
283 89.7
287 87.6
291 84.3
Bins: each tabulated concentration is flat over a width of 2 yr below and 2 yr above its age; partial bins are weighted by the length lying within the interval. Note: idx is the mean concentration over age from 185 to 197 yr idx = 84.1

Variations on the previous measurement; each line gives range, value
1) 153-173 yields 89.2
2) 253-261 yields 93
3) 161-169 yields 90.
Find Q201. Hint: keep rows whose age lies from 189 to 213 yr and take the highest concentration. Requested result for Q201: 88.8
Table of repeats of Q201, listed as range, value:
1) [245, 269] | 105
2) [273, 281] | 94.4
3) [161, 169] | 90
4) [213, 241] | 91.7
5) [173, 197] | 113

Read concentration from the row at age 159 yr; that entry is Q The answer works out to 81.2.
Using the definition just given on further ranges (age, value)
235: 82.3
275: 94.4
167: 90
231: 88.4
